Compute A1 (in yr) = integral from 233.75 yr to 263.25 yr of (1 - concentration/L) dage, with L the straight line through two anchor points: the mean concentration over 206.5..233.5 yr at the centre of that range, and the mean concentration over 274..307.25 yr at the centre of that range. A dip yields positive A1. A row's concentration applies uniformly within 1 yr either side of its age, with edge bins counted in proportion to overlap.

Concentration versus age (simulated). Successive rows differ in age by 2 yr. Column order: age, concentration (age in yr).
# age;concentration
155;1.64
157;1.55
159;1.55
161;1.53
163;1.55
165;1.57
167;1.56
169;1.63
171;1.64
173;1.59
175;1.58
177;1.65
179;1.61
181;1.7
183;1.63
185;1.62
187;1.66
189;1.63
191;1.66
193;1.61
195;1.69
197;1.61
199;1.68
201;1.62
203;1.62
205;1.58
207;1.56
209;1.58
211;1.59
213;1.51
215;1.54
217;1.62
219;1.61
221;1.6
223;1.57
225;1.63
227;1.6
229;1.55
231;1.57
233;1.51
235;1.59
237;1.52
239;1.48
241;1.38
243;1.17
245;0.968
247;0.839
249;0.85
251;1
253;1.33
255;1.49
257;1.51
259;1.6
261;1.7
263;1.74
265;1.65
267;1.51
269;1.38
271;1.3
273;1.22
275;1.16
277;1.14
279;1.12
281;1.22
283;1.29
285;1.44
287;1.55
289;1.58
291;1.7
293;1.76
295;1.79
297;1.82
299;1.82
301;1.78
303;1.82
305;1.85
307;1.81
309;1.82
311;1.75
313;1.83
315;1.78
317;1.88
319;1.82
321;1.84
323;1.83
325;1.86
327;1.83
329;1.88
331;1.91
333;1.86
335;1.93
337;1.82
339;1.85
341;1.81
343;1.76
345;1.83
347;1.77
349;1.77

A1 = 4.40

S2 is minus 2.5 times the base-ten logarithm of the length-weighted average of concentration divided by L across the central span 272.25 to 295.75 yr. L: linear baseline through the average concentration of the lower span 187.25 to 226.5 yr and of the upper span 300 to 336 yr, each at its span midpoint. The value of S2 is 0.24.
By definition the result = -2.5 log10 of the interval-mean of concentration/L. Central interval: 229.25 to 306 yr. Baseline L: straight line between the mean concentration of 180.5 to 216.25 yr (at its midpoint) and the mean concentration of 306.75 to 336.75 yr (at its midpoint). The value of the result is 0.20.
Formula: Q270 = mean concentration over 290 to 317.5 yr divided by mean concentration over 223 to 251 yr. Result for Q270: 1.33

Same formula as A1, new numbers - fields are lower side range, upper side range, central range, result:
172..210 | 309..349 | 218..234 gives 0.9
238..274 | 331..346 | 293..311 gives -2.1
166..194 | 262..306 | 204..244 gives 1.2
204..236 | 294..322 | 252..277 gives 3.6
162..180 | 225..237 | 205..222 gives 0.0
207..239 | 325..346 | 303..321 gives -0.3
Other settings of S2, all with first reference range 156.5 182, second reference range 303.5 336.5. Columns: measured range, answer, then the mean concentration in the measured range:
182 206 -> 0.00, 1.63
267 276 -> 0.34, 1.29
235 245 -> 0.24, 1.37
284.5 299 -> 0.07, 1.68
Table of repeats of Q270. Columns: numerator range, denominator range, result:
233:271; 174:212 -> 0.85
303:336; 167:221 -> 1.14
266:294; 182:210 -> 0.85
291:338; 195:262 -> 1.24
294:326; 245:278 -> 1.37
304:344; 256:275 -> 1.23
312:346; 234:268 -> 1.34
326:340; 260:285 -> 1.36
